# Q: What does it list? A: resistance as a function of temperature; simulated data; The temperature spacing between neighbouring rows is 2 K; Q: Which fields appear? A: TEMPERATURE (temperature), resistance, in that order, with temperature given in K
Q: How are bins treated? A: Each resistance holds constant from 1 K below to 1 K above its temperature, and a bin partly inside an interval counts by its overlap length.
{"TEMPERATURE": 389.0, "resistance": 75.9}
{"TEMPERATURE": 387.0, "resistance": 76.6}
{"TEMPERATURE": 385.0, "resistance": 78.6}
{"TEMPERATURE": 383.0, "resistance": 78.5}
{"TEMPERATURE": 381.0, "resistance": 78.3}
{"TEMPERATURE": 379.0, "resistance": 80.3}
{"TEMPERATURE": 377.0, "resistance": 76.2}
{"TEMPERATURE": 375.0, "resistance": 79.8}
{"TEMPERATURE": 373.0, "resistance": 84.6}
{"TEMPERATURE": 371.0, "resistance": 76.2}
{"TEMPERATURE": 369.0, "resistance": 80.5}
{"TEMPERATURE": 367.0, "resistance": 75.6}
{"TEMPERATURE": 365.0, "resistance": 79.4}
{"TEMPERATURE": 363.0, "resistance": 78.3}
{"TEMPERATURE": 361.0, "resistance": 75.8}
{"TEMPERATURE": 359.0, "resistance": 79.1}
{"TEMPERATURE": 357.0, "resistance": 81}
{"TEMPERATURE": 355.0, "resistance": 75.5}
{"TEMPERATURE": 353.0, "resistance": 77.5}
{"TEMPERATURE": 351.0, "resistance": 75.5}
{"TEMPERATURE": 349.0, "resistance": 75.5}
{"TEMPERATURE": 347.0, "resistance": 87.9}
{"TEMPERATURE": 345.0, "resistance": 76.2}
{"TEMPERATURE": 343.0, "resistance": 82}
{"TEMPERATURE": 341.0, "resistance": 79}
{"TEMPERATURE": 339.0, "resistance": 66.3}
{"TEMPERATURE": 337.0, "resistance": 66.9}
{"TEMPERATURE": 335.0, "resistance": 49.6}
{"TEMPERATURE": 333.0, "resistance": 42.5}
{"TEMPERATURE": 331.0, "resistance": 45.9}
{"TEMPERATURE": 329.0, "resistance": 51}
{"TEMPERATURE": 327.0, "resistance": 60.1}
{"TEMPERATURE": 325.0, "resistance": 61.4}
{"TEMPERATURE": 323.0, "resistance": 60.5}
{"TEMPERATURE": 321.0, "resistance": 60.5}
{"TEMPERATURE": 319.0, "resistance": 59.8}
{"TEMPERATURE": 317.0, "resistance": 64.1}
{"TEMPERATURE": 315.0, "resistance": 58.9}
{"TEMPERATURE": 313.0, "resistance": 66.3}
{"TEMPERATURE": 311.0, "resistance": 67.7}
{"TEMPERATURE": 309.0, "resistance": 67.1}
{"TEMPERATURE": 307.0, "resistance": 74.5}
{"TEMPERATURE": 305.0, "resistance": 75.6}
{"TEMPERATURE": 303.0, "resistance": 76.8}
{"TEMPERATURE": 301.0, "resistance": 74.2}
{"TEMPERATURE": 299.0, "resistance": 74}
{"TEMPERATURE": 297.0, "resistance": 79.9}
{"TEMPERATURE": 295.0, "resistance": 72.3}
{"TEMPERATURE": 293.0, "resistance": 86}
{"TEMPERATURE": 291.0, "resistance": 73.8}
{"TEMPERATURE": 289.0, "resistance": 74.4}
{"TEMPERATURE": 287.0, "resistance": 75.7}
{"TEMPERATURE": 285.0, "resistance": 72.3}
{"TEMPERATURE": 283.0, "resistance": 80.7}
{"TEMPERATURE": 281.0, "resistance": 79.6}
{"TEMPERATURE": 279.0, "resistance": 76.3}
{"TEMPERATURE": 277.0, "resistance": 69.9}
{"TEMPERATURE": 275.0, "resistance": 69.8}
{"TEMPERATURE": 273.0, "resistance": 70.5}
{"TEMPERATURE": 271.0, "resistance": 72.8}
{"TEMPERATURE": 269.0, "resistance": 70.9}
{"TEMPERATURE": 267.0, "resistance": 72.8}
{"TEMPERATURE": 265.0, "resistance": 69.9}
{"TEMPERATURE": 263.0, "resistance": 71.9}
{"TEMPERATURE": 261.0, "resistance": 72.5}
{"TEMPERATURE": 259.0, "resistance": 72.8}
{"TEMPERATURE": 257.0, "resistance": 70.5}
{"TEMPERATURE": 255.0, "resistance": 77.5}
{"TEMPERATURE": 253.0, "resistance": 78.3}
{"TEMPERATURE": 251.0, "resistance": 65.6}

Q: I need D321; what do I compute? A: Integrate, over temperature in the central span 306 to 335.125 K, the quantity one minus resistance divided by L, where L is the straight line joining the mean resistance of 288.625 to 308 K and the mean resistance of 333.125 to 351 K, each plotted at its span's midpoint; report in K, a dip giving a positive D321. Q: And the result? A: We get 5.6 K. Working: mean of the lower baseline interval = 76.2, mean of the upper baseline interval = 71.6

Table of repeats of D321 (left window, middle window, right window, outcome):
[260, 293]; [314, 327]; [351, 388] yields 2.59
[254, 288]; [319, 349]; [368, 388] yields 5.03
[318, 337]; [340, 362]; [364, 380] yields -3.59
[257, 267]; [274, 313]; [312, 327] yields -4.97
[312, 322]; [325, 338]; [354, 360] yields 2.79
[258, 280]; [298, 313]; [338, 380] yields 0.40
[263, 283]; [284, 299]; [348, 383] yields -0.45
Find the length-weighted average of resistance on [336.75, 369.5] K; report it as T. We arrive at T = 77.4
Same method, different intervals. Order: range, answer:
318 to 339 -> 56.3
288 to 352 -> 68.3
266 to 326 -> 71.3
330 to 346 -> 63.5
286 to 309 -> 75.7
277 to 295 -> 76.7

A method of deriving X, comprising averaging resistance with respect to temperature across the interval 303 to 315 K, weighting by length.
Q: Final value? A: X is 69.8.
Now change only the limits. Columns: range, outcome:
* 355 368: 78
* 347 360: 78.2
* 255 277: 71.6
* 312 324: 61.7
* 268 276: 71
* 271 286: 74.1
